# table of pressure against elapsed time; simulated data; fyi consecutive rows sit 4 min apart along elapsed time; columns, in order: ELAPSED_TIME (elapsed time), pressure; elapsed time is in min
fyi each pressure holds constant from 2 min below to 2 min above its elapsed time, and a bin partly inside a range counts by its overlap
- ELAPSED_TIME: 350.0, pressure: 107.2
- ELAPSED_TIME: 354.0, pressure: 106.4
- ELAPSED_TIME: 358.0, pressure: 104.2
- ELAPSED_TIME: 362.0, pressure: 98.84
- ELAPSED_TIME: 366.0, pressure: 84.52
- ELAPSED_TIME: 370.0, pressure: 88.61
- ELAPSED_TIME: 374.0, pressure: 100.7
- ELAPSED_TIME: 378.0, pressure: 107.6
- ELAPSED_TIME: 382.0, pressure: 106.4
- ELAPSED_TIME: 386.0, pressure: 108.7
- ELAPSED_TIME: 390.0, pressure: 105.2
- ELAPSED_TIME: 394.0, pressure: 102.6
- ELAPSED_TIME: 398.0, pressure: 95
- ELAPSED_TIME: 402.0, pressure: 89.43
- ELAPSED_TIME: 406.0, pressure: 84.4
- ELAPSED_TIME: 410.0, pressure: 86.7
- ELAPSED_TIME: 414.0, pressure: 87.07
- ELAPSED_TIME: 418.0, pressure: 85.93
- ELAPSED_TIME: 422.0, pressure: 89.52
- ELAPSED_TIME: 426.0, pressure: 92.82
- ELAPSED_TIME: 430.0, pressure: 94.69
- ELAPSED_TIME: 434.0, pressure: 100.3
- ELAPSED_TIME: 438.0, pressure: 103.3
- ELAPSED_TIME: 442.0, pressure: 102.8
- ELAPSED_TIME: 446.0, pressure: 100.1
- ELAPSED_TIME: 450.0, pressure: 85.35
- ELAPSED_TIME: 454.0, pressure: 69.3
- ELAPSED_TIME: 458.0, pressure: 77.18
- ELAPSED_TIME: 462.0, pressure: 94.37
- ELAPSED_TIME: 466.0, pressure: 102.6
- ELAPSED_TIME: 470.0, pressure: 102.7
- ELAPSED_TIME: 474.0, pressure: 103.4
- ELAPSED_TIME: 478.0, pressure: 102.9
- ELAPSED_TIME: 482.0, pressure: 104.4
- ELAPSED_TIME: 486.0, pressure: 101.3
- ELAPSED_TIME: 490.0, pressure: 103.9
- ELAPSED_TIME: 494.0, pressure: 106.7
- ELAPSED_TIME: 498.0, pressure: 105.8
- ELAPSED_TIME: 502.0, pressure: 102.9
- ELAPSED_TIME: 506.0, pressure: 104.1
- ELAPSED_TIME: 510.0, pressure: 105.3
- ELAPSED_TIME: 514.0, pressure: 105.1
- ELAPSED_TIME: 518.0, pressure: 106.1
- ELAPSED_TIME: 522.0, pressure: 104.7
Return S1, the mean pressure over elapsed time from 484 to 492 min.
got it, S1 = 103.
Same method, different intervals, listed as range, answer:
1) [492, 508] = 105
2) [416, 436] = 92.7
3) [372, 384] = 105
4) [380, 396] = 106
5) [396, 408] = 89.6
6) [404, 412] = 85.6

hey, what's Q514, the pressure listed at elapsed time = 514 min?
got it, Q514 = 105.1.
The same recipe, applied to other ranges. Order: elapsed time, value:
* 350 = 107.2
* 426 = 92.82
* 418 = 85.93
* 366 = 84.52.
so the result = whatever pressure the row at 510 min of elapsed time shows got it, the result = 105.3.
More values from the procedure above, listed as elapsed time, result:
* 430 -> 94.69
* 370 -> 88.61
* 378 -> 107.6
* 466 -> 102.6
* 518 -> 106.1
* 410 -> 86.7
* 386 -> 108.7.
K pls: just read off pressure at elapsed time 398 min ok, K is 95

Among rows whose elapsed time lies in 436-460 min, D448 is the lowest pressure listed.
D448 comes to 69.3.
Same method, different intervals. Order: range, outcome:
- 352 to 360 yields 104.2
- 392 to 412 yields 84.4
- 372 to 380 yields 100.7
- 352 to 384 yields 84.52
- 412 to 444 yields 85.93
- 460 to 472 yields 94.37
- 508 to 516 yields 105.1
